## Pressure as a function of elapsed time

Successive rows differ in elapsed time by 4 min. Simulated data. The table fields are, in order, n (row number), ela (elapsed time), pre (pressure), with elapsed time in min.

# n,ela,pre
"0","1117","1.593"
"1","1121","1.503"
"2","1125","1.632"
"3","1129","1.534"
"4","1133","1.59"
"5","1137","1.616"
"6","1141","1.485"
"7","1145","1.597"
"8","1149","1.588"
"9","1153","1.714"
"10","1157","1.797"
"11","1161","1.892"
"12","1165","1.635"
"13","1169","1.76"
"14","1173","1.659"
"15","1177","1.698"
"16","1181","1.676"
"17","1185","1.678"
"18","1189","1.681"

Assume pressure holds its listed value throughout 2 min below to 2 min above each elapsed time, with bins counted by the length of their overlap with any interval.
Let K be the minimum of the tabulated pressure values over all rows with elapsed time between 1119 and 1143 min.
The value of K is 1.485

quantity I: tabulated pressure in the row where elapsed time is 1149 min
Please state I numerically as 1.588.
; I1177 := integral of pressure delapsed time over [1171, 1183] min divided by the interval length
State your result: 1.68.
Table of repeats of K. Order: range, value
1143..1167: 1.588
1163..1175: 1.635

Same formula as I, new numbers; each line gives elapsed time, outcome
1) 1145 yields 1.597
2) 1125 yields 1.632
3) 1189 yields 1.681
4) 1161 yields 1.892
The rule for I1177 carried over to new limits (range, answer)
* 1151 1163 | 1.8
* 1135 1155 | 1.6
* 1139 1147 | 1.54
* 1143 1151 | 1.59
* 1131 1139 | 1.6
